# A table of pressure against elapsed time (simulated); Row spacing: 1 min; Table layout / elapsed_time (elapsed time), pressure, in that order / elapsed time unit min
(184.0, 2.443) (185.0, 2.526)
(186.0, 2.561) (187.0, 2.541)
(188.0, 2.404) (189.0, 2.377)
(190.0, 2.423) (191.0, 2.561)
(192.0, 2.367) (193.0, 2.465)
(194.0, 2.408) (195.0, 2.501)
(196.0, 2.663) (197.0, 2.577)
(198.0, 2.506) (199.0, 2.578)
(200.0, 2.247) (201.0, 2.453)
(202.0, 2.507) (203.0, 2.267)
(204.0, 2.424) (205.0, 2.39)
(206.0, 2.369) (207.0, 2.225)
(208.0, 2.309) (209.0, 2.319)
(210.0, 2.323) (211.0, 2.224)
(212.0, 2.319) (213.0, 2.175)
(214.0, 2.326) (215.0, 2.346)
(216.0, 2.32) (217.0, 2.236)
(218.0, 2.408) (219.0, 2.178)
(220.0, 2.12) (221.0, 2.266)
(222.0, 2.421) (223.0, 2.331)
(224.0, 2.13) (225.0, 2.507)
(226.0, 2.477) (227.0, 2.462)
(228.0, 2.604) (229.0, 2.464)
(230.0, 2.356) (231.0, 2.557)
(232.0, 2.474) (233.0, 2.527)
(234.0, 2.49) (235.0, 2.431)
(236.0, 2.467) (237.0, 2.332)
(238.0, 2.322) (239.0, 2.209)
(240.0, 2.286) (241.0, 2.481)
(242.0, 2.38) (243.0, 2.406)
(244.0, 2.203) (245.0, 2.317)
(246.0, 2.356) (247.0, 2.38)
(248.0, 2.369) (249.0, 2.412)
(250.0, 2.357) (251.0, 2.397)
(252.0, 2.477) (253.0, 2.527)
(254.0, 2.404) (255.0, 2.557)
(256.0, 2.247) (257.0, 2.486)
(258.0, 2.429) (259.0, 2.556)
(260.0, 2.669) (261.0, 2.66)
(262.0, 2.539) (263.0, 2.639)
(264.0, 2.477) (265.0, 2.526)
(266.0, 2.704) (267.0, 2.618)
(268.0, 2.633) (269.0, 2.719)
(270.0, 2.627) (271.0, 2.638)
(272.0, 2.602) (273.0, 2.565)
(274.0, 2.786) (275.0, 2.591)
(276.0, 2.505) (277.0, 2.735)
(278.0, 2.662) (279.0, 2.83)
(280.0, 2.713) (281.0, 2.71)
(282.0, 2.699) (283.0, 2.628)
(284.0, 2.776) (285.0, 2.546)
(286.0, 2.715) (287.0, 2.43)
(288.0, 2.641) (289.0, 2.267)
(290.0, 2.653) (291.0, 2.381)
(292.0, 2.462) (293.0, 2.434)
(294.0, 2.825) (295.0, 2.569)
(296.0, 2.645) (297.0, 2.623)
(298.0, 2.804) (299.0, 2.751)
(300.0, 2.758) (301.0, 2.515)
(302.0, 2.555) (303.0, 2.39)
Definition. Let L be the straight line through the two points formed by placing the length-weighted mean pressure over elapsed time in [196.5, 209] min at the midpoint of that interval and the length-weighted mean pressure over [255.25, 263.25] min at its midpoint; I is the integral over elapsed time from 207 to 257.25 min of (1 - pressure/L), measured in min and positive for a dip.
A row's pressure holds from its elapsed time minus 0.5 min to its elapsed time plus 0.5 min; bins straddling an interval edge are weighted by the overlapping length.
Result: 2.0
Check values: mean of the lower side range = 2.4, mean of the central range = 2.37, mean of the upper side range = 2.53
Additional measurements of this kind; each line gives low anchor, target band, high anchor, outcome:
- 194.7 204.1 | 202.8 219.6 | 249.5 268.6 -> 1.2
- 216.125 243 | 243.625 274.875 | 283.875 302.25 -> -0.4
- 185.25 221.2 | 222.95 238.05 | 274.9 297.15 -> 0.1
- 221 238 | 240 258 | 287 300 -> 0.6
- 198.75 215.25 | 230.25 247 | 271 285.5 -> 0.6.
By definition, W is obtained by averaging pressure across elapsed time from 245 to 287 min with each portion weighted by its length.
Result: 2.57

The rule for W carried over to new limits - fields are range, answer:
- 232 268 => 2.45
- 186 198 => 2.49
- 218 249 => 2.38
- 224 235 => 2.47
